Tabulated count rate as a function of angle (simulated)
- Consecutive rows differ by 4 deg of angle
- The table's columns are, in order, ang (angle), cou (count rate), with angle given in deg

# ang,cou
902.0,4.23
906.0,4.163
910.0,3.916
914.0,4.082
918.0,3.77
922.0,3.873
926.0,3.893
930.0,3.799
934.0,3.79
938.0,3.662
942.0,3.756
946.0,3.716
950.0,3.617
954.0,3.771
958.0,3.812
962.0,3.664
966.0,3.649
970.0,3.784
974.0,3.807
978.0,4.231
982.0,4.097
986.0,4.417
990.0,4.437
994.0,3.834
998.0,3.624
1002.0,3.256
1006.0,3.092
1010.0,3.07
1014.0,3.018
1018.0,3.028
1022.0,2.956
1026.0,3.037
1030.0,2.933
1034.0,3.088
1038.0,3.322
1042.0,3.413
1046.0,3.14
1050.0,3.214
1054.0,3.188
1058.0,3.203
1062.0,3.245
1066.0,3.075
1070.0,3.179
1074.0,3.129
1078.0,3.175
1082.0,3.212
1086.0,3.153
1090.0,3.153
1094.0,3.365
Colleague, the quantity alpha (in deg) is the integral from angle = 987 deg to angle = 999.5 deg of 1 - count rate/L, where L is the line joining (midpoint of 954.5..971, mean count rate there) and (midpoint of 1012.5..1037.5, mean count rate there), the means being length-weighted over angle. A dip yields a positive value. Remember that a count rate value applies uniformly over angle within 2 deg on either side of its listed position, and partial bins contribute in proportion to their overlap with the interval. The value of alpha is -2.31 deg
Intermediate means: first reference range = 3.73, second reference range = 3.03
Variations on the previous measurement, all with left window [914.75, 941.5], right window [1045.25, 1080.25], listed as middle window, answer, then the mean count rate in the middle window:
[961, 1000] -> -4.4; 3.96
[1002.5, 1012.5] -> 1.0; 3.1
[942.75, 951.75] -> 0.1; 3.68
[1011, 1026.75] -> 1.7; 3.01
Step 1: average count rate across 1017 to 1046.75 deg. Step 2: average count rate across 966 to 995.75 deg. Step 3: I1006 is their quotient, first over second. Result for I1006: 0.8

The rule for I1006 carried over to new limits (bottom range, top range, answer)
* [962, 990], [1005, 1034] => 0.75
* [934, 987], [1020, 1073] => 0.82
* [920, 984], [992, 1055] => 0.84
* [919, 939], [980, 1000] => 1.07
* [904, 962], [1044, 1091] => 0.83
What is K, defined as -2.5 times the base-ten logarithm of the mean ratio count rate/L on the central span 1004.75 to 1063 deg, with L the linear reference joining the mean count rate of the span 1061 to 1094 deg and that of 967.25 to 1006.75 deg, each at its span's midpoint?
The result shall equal 0.12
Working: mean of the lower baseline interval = 3.88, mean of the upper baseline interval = 3.17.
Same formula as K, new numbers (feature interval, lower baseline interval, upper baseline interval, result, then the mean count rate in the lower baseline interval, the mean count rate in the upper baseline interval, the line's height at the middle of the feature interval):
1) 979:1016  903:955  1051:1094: -0.04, 3.84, 3.18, 3.53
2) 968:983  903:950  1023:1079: -0.11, 3.85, 3.16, 3.58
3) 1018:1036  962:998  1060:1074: 0.18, 3.99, 3.16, 3.54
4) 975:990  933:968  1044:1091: -0.19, 3.71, 3.17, 3.57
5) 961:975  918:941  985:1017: -0.02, 3.8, 3.55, 3.66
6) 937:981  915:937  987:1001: 0.03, 3.83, 3.95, 3.89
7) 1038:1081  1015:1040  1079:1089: -0.03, 3.06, 3.18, 3.13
